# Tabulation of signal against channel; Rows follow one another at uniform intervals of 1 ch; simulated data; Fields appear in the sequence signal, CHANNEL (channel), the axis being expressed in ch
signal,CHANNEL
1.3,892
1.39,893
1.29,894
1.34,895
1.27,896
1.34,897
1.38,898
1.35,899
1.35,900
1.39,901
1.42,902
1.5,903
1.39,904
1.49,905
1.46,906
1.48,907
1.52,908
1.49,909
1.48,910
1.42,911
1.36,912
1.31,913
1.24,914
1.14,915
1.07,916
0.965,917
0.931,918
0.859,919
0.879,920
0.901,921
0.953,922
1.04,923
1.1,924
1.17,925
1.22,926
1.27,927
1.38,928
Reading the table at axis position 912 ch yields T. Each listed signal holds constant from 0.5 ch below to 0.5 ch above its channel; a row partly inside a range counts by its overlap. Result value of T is 1.36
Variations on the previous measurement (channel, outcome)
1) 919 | 0.859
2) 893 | 1.39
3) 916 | 1.07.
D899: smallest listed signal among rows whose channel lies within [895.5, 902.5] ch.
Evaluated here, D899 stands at 1.27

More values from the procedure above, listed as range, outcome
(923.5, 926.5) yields 1.1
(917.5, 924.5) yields 0.859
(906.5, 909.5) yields 1.48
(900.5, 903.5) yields 1.39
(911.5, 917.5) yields 0.965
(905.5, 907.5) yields 1.46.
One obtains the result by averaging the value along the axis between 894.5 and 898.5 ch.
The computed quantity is 1.33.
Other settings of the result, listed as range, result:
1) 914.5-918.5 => 1.03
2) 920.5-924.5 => 0.999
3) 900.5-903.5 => 1.44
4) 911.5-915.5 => 1.26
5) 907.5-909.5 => 1.5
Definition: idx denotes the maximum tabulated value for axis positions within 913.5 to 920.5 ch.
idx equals 1.24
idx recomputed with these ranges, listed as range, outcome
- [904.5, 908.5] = 1.52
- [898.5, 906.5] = 1.5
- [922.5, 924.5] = 1.1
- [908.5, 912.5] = 1.49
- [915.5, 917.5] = 1.07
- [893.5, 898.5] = 1.38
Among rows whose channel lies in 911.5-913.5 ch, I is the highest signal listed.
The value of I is 1.36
